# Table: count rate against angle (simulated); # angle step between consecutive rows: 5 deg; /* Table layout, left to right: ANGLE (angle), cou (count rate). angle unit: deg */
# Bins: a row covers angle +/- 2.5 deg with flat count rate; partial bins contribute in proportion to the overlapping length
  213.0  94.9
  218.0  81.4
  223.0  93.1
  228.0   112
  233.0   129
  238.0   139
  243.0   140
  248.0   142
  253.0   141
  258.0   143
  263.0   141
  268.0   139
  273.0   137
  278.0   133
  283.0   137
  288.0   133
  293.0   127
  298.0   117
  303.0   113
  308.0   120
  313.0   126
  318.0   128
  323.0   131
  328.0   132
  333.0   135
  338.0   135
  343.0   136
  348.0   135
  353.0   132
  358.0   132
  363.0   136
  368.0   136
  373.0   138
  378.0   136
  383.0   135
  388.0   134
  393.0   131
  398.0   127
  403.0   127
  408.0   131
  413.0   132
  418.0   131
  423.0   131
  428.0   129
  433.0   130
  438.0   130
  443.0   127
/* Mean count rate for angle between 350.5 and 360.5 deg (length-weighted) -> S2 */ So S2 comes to 132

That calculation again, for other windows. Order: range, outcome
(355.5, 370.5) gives 135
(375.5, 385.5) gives 136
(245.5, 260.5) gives 142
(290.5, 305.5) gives 119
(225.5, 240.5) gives 127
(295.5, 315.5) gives 119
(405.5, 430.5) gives 131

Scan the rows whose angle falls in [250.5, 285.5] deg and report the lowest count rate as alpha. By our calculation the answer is 133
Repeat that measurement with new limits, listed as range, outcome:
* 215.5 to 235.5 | 81.4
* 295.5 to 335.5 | 113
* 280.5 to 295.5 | 127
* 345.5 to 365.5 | 132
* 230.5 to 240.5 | 129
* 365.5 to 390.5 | 134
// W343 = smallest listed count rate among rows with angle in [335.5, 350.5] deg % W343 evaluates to 135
